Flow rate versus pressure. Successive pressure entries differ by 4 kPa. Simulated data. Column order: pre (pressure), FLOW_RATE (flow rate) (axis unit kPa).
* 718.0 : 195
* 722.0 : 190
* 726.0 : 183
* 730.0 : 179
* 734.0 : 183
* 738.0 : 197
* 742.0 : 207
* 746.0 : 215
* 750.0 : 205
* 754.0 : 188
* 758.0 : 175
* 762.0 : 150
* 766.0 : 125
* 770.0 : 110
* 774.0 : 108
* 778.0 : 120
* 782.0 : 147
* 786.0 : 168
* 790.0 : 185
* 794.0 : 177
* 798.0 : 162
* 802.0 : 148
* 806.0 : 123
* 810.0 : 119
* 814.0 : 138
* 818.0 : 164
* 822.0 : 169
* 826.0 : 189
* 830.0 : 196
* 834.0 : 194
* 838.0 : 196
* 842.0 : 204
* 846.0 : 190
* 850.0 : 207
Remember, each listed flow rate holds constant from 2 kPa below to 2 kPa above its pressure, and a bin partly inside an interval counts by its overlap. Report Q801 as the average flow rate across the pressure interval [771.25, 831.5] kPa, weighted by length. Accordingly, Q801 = 153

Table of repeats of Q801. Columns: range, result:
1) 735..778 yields 166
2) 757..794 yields 144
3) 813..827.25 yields 166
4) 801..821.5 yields 140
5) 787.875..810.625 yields 154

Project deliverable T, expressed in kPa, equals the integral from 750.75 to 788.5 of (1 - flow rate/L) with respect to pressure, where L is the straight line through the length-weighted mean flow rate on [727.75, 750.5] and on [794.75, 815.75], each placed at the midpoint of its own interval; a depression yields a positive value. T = 5.52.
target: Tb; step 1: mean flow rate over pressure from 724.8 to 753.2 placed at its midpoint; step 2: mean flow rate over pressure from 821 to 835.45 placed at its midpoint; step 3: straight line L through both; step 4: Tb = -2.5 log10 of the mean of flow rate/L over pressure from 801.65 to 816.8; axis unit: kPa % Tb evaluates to 0.394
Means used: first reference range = 196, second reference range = 188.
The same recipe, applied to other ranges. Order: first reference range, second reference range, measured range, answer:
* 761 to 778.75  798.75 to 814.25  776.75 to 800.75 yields -0.25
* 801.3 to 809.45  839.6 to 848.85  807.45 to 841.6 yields -0.04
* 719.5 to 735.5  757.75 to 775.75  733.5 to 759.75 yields -0.24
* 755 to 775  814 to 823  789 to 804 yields -0.11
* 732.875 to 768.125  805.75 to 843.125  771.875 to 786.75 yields 0.32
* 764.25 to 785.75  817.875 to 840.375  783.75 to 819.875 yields 0.00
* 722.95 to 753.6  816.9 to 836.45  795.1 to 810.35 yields 0.29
